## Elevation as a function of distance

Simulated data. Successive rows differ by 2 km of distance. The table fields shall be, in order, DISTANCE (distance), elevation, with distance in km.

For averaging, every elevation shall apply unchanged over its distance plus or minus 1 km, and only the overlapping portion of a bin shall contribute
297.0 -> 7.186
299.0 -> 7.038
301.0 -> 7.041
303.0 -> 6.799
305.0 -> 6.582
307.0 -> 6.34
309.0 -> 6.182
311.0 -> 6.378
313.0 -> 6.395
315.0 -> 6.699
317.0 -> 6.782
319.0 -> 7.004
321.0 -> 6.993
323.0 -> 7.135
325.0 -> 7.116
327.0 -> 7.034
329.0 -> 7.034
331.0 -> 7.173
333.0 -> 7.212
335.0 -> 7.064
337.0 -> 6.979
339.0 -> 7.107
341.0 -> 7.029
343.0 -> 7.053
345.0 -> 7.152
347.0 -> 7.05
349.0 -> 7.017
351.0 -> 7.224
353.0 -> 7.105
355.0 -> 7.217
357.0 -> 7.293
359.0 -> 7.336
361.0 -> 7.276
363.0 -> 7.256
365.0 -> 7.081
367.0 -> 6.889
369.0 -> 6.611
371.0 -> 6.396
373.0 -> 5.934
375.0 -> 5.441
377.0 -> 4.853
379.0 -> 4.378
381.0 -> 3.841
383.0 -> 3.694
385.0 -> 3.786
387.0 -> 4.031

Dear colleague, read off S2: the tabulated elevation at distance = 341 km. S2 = 7.029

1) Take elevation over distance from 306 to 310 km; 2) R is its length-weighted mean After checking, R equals 6.26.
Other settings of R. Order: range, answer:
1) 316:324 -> 6.98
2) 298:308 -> 6.76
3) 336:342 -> 7.04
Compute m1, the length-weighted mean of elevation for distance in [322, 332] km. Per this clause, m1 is 7.1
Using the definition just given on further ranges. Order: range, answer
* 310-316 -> 6.49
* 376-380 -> 4.62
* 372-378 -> 5.41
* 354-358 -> 7.25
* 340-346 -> 7.08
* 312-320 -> 6.72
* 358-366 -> 7.24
